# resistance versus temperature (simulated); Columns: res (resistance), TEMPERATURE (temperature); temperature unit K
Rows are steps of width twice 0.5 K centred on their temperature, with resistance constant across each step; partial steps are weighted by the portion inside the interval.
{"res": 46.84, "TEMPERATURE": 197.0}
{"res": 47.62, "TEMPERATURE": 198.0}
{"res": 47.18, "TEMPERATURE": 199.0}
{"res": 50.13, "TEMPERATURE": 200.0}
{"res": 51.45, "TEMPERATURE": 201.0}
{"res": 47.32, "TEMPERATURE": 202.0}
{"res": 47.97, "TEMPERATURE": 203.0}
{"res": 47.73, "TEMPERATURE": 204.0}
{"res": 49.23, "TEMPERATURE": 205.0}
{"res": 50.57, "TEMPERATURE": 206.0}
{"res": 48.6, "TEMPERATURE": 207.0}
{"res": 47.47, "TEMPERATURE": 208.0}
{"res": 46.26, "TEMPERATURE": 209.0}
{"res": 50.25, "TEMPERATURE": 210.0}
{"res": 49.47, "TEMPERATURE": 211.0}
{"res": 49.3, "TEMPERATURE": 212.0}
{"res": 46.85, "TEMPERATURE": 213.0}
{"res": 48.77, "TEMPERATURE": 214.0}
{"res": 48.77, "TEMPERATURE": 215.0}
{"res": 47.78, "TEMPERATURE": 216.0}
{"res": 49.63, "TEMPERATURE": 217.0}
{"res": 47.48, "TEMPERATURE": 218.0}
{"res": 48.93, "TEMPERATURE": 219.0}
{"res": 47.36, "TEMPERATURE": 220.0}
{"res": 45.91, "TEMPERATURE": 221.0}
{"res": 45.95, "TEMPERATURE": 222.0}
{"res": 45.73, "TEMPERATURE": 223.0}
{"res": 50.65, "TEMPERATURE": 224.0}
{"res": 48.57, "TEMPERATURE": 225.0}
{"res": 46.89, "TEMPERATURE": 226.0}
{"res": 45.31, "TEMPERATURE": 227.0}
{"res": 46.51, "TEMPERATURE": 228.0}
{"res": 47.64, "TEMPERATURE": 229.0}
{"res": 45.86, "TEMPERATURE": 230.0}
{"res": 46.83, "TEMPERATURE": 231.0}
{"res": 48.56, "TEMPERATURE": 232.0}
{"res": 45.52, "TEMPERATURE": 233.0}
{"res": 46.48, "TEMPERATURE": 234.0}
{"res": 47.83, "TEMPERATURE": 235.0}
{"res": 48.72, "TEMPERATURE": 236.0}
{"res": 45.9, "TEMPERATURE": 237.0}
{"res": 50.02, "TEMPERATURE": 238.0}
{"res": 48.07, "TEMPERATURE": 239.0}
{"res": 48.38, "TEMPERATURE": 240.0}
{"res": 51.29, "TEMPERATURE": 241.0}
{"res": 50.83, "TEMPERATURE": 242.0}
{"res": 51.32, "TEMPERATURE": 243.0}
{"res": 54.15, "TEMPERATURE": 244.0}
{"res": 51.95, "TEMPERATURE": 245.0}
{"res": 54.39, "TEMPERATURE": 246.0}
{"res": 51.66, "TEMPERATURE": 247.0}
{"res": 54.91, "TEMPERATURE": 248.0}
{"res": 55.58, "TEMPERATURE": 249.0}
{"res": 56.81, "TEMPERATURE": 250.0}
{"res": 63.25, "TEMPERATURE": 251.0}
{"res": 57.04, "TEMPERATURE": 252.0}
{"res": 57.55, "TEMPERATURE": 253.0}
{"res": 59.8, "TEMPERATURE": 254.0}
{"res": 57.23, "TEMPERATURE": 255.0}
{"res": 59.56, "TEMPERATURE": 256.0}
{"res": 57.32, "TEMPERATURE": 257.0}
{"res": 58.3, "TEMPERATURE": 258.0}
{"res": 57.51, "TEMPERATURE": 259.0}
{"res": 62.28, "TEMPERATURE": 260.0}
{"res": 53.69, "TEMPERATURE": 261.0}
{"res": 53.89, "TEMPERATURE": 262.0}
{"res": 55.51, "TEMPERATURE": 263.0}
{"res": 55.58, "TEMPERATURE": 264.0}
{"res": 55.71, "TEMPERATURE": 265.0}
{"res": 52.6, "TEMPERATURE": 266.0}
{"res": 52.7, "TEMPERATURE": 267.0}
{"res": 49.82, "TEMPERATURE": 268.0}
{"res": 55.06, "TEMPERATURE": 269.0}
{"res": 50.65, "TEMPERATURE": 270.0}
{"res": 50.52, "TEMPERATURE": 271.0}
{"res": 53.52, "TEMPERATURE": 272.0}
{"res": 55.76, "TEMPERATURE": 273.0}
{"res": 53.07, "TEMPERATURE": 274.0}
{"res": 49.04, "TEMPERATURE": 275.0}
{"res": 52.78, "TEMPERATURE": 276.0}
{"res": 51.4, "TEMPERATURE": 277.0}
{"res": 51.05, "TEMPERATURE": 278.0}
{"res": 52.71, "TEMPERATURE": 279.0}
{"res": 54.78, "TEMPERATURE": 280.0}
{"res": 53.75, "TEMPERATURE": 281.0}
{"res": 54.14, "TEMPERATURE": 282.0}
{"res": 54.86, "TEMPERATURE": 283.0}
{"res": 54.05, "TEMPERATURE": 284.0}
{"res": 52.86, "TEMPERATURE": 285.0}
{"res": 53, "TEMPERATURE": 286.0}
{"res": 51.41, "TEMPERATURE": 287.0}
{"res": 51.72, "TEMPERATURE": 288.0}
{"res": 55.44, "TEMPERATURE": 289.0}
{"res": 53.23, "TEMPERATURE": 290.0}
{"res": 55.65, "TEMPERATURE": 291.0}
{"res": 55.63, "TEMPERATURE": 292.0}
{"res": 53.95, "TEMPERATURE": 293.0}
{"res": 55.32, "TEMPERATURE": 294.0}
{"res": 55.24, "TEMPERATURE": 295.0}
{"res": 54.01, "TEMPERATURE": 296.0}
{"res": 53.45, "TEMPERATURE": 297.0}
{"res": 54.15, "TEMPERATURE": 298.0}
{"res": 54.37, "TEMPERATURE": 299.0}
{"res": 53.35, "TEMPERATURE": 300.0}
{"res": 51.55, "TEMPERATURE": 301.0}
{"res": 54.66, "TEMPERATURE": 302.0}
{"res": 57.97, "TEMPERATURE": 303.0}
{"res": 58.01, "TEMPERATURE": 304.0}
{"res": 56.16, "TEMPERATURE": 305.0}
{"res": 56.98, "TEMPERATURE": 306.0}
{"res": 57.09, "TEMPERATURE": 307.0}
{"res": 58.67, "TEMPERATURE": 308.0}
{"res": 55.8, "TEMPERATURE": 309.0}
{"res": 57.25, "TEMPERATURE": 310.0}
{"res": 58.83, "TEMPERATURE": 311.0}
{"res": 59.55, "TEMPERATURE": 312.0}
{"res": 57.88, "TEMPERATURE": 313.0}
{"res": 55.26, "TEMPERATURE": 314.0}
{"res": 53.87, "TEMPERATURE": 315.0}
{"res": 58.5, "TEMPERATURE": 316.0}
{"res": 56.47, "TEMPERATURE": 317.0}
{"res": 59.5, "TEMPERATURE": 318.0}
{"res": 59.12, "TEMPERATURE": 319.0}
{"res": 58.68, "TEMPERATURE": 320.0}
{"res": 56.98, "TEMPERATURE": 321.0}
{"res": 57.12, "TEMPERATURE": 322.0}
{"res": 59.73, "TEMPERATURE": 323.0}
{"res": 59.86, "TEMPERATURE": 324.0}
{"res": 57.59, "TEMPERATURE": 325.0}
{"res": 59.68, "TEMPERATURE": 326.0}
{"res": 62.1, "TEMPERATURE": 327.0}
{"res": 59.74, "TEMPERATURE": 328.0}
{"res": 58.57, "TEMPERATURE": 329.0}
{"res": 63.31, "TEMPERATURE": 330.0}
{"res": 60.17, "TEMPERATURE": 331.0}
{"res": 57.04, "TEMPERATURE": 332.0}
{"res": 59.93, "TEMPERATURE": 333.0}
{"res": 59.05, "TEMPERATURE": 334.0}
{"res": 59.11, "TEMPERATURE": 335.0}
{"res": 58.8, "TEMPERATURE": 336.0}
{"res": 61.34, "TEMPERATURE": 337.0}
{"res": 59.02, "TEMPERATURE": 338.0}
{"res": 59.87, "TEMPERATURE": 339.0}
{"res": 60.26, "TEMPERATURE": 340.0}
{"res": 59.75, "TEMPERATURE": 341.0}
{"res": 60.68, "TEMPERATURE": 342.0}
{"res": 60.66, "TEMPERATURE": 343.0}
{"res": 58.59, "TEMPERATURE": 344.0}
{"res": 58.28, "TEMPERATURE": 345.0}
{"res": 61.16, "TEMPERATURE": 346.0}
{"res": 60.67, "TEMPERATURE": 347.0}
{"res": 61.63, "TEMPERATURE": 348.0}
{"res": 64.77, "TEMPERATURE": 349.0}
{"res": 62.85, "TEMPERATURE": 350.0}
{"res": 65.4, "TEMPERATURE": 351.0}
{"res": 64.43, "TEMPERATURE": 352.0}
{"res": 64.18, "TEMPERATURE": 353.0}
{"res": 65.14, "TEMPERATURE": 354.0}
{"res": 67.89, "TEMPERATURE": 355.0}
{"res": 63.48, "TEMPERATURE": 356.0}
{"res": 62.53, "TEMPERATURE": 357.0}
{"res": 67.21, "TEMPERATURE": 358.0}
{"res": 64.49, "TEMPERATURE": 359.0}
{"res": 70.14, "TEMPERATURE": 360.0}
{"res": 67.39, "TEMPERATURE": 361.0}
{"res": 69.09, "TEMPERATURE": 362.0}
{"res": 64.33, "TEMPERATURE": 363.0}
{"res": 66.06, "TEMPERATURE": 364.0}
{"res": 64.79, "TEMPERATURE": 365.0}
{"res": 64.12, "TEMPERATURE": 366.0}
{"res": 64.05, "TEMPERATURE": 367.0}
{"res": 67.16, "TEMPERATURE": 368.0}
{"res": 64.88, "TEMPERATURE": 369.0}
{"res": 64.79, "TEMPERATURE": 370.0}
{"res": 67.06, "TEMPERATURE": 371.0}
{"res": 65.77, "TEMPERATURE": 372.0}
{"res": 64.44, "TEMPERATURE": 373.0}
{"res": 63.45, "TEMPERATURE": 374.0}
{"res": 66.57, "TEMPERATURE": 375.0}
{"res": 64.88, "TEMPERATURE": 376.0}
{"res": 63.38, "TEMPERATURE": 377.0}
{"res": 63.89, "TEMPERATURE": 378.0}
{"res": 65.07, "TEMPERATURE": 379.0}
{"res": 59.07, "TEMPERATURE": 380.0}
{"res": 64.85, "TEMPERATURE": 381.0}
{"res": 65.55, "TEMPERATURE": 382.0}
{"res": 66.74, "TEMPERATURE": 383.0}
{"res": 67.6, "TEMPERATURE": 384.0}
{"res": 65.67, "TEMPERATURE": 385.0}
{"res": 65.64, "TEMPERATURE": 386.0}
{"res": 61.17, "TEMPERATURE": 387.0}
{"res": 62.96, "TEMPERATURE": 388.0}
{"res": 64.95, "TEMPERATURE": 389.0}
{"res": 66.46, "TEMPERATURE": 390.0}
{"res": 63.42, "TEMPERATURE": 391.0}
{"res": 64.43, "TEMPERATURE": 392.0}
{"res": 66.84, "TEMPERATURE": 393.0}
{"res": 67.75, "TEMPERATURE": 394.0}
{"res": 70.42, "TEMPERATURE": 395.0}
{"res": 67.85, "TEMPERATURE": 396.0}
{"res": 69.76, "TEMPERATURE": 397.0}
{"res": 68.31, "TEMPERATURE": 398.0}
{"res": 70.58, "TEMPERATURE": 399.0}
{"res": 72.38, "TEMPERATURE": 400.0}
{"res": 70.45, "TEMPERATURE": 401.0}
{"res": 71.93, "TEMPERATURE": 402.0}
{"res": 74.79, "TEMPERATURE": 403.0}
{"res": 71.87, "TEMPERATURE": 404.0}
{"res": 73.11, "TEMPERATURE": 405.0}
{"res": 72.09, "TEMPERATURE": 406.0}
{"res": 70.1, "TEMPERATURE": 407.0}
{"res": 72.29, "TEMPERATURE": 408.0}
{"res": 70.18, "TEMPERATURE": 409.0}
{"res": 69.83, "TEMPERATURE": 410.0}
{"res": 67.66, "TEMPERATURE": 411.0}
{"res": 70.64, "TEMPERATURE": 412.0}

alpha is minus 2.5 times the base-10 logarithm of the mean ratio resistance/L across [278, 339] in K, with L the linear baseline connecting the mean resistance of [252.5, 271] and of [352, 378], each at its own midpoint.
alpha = 0.07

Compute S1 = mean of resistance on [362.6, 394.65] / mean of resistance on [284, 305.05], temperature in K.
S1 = 1.20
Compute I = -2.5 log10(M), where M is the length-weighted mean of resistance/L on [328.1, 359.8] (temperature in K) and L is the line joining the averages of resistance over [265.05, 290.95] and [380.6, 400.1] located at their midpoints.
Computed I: -0.01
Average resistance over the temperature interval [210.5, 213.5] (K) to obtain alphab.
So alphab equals 48.5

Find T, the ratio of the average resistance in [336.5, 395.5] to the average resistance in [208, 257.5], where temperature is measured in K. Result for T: 1.27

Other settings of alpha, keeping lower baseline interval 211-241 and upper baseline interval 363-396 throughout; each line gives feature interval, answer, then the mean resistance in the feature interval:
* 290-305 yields 0.02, 54.8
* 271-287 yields 0.01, 53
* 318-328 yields -0.01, 59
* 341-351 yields 0.00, 61.2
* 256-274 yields -0.06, 54.8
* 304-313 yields -0.01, 57.6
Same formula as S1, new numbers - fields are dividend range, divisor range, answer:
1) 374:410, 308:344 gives 1.15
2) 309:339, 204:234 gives 1.23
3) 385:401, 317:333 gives 1.13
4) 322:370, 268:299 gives 1.17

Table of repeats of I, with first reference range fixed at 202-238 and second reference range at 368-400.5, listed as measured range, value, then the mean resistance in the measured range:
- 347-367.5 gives -0.04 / 65.1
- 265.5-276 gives 0.02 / 52.3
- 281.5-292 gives 0.03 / 53.7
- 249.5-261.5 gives -0.13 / 58.4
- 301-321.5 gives 0.01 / 57.2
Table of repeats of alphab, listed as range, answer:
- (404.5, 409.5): 71.6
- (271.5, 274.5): 54.1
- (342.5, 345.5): 59.2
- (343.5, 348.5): 60.1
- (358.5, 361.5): 67.3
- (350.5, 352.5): 64.9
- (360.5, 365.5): 66.3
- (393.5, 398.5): 68.8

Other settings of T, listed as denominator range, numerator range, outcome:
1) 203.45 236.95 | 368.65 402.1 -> 1.38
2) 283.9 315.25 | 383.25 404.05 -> 1.23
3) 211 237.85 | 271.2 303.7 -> 1.13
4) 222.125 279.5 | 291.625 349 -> 1.11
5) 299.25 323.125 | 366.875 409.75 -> 1.18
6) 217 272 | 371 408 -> 1.30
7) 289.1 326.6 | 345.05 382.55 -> 1.14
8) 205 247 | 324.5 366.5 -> 1.28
